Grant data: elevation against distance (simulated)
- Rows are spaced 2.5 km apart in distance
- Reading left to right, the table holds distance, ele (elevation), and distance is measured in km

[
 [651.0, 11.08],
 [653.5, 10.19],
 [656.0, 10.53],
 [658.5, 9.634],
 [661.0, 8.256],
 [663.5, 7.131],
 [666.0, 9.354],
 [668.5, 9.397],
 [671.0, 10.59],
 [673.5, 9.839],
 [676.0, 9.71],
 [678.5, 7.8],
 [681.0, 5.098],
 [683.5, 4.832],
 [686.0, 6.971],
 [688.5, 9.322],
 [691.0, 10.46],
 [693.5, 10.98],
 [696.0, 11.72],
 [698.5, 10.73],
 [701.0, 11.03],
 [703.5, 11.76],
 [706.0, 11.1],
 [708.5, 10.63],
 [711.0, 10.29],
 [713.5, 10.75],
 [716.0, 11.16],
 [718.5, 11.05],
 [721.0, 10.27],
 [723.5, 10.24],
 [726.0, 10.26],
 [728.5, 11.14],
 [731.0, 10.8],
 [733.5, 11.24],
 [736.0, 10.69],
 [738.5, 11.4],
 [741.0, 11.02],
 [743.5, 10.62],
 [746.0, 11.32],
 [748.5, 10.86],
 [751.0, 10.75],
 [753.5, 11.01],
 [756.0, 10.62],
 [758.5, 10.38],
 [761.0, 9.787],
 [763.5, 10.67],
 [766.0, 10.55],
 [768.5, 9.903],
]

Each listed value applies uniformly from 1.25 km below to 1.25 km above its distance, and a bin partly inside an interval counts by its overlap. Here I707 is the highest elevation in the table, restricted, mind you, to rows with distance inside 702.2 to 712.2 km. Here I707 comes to 11.76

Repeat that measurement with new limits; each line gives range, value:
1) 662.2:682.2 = 10.59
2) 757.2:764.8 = 10.67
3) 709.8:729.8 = 11.16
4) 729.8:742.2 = 11.4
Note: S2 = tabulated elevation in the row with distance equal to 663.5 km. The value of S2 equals 7.131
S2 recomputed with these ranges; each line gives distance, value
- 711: 10.29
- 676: 9.71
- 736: 10.69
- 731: 10.8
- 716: 11.16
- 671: 10.59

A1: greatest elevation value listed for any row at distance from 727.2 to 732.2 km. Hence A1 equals 11.14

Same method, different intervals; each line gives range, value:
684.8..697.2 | 11.72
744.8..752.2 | 11.32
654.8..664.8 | 10.53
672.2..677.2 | 9.839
